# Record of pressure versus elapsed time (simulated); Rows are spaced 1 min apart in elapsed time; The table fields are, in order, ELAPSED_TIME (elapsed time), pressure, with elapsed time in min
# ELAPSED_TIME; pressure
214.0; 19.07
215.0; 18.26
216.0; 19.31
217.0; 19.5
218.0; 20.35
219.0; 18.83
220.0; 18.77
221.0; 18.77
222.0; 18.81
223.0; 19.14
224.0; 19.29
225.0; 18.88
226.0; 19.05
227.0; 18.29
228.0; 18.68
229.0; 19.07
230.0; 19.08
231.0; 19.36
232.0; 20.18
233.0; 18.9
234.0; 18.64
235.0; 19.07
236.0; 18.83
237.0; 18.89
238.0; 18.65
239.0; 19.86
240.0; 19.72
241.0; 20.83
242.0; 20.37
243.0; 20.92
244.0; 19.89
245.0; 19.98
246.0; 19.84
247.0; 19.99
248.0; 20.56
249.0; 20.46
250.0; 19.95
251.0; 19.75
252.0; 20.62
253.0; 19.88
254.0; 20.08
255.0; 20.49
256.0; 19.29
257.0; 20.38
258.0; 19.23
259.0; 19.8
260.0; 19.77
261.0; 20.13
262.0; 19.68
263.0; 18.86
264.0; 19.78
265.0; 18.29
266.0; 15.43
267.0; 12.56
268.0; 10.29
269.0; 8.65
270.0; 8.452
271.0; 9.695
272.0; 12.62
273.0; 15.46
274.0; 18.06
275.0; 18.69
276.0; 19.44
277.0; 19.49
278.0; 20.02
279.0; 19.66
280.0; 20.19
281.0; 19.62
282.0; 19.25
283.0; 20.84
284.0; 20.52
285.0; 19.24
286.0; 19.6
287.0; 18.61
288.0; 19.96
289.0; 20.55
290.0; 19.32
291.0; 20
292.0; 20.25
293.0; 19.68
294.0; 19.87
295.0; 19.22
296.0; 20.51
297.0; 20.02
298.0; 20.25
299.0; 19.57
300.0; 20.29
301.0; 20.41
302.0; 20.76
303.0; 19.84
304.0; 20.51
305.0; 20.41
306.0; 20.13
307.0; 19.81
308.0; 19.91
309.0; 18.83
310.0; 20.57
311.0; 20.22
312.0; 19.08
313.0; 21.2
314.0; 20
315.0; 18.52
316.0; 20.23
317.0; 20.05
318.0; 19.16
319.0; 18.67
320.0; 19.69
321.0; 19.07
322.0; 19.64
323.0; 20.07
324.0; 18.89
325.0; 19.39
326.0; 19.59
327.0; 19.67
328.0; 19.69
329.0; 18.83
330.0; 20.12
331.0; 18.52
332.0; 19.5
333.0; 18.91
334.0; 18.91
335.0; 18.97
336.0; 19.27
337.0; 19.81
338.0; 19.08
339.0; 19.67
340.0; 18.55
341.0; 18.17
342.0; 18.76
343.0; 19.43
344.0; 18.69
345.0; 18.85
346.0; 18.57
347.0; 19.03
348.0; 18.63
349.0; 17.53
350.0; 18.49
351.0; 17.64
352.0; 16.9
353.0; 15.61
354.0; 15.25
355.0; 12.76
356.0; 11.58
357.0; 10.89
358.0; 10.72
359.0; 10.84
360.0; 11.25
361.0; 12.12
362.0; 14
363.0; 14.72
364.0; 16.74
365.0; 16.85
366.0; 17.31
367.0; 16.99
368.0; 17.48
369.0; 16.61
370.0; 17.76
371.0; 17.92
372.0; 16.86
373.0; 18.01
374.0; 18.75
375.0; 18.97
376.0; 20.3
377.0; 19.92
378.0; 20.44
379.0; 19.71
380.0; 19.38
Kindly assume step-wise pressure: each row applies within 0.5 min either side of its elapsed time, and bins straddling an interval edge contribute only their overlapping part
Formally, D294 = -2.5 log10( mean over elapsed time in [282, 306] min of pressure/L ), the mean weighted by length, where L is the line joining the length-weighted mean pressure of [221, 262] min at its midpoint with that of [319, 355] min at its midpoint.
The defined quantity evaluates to -0.05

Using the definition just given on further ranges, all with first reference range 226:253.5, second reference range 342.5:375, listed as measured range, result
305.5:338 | -0.136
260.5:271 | 0.254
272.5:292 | -0.060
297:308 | -0.137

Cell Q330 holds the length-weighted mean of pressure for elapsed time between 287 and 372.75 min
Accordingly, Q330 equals 18.3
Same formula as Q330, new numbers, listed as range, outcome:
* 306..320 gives 19.7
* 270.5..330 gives 19.4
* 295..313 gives 20.1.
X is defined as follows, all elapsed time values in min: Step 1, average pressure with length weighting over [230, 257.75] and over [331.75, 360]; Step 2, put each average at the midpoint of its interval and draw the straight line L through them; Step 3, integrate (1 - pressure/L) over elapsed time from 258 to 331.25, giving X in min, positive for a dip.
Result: -1.7 min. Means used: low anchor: 19.8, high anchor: 17.1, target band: 18.8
